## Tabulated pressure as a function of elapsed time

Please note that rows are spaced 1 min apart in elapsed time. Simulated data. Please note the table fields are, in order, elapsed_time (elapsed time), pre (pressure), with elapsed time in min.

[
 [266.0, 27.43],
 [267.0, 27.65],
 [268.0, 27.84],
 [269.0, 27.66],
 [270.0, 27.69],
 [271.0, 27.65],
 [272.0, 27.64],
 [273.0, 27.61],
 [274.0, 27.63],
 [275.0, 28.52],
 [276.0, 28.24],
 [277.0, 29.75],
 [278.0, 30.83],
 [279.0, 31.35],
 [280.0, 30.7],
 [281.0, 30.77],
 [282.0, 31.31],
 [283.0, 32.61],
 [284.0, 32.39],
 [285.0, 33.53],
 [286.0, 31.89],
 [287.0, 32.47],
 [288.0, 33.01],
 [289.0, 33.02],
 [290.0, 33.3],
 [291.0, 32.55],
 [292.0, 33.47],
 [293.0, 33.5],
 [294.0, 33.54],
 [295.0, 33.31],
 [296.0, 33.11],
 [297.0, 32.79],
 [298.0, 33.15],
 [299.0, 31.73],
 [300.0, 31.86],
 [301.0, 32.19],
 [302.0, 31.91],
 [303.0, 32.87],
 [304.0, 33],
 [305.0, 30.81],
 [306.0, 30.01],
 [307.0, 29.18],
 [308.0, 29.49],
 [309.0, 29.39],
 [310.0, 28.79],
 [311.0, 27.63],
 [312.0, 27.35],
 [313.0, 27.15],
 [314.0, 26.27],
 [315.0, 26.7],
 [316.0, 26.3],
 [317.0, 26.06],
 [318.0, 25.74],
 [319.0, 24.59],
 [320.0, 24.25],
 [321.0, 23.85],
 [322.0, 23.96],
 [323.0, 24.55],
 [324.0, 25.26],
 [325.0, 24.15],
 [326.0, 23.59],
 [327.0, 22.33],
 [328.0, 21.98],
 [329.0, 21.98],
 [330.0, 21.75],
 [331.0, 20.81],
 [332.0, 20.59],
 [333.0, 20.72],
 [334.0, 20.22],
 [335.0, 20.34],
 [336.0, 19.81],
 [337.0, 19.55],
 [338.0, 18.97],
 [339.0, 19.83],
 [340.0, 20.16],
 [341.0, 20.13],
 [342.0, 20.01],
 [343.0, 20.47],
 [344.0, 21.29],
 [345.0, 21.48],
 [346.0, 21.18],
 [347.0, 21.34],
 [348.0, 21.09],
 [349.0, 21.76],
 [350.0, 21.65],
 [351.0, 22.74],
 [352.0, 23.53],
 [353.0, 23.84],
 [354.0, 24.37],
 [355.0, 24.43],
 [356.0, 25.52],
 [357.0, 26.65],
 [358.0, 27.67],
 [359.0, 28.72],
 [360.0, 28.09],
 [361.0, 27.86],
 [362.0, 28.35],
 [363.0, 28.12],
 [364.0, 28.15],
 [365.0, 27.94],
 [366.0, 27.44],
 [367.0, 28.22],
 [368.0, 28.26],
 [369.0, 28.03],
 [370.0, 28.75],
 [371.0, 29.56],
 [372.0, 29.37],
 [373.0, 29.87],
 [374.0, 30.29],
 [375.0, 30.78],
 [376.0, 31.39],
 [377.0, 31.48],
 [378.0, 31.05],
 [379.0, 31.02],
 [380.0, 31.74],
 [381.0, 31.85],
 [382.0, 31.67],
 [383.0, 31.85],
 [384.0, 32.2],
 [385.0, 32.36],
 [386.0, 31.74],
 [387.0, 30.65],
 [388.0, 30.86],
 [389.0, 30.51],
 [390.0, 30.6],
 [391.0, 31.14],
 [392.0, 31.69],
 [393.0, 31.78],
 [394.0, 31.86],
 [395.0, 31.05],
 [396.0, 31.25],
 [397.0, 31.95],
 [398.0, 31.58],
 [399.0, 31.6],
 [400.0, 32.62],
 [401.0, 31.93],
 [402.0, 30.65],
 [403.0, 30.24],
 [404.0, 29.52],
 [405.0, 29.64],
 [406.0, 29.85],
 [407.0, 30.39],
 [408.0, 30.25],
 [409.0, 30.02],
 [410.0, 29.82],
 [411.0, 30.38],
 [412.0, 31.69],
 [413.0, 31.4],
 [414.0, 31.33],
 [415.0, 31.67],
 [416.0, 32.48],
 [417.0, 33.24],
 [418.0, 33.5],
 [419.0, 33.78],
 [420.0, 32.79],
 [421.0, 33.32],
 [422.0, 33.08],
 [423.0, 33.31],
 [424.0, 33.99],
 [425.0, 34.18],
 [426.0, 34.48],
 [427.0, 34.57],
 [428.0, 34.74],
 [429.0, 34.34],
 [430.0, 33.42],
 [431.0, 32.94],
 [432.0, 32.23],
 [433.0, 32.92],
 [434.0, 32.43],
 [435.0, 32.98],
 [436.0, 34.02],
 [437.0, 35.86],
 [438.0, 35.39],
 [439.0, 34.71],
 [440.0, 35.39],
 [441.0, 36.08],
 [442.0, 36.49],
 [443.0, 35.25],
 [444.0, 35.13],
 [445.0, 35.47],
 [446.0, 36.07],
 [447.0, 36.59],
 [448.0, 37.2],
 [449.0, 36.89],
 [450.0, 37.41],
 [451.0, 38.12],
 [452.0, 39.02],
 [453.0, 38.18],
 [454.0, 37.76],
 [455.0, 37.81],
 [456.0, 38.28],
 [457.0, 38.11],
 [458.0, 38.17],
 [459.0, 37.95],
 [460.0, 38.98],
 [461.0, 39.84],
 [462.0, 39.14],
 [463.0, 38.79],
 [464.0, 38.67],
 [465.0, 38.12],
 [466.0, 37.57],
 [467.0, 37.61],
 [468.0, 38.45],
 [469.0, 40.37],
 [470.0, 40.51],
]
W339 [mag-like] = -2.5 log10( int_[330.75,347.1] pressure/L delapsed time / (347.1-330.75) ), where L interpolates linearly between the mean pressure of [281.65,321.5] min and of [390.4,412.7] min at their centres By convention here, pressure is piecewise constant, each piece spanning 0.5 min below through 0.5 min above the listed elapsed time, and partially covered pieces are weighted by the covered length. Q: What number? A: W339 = 0.442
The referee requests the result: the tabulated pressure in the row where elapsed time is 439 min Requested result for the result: 34.71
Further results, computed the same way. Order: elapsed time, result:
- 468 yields 38.45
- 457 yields 38.11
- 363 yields 28.12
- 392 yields 31.69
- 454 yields 37.76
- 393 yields 31.78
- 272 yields 27.64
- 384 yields 32.2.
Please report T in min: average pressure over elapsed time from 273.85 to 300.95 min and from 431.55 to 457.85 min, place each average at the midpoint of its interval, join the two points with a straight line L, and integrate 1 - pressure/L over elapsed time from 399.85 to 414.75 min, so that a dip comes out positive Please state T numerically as 1.9 min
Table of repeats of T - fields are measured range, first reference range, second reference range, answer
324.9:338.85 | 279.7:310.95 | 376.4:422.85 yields 4.7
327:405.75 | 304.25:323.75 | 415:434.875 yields 8.4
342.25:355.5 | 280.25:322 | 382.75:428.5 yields 3.8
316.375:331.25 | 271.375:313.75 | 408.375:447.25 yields 3.7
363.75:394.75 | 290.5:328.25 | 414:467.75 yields 1.8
